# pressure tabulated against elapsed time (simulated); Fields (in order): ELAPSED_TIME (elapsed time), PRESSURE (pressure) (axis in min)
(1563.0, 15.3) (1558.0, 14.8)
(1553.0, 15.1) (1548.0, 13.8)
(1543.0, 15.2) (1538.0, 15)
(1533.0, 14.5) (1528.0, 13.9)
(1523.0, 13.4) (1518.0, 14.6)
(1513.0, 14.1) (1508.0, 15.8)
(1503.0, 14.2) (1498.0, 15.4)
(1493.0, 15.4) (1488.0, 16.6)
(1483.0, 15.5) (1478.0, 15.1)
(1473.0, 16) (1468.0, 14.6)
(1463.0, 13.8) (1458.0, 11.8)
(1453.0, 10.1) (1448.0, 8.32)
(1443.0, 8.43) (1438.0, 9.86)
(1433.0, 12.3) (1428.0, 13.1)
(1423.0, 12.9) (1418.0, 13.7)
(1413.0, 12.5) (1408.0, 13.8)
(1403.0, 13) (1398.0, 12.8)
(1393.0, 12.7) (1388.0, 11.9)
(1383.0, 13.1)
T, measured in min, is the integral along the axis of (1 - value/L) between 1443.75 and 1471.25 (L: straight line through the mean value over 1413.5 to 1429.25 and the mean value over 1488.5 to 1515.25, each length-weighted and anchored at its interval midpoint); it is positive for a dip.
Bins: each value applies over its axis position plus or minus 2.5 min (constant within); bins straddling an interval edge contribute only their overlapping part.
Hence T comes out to 4.8 min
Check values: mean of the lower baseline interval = 13.2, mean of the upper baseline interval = 15.1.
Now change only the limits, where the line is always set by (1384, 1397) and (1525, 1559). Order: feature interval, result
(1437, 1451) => 4.7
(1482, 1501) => -2.5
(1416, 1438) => 0.6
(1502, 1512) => -0.6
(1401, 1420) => -0.8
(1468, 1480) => -1.5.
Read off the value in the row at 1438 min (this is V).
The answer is 9.86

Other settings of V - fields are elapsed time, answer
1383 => 13.1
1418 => 13.7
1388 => 11.9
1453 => 10.1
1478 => 15.1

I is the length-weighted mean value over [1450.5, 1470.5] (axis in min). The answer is 12.6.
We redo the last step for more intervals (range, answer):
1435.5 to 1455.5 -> 9.18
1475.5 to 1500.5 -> 15.6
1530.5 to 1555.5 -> 14.7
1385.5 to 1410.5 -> 12.8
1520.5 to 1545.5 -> 14.4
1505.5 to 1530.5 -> 14.4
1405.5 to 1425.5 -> 13.2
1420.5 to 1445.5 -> 11.3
